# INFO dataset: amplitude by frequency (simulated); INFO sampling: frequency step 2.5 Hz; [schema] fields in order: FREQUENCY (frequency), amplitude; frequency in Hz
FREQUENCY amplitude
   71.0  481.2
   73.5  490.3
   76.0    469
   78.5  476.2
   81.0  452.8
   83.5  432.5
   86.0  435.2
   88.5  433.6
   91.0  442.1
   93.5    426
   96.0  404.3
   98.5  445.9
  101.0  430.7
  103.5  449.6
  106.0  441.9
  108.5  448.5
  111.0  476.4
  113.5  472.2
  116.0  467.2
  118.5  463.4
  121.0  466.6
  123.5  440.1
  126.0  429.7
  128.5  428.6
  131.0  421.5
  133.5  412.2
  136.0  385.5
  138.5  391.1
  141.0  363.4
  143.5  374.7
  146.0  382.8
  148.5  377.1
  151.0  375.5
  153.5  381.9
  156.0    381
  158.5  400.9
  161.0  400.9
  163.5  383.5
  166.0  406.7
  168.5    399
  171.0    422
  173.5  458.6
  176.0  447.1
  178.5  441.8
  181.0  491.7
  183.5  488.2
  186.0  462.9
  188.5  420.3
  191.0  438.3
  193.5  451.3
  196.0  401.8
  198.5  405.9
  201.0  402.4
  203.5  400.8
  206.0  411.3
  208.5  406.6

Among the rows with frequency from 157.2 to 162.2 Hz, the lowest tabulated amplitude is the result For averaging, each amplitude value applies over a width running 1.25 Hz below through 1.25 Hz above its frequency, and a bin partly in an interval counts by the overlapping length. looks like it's 400.9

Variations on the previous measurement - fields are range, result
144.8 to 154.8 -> 375.5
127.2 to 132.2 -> 421.5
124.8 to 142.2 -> 363.4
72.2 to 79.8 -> 469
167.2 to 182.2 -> 399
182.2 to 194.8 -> 420.3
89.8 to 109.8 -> 404.3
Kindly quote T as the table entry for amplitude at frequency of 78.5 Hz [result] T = 476.2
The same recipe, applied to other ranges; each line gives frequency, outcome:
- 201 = 402.4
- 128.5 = 428.6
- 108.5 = 448.5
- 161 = 400.9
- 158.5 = 400.9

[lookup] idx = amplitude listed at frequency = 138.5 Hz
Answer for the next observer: 391.1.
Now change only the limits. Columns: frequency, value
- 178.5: 441.8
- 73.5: 490.3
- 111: 476.4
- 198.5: 405.9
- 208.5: 406.6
